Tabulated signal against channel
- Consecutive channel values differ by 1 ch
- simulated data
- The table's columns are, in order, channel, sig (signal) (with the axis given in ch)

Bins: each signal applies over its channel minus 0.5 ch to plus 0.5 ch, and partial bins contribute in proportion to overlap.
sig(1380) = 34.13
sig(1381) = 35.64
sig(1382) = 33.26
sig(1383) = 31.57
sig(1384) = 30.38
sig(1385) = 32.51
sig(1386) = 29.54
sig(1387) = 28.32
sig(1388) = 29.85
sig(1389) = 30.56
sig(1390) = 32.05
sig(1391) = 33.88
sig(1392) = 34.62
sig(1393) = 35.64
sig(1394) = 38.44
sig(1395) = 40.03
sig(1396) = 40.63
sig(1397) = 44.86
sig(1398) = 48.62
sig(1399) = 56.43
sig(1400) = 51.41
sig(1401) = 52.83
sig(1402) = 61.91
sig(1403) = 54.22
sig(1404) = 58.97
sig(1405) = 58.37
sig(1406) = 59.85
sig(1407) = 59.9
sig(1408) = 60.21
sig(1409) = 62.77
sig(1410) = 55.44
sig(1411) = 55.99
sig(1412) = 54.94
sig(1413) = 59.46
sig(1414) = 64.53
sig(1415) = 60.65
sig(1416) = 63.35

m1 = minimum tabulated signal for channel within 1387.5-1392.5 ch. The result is 29.85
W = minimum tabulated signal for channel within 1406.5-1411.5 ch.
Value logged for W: 55.44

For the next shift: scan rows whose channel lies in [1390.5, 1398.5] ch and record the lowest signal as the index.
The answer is 33.88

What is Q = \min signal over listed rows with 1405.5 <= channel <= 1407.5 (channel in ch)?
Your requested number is 59.85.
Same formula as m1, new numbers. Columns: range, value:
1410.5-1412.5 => 54.94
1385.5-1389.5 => 28.32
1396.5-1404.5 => 44.86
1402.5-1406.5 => 54.22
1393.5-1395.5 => 38.44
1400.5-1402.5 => 52.83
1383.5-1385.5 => 30.38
